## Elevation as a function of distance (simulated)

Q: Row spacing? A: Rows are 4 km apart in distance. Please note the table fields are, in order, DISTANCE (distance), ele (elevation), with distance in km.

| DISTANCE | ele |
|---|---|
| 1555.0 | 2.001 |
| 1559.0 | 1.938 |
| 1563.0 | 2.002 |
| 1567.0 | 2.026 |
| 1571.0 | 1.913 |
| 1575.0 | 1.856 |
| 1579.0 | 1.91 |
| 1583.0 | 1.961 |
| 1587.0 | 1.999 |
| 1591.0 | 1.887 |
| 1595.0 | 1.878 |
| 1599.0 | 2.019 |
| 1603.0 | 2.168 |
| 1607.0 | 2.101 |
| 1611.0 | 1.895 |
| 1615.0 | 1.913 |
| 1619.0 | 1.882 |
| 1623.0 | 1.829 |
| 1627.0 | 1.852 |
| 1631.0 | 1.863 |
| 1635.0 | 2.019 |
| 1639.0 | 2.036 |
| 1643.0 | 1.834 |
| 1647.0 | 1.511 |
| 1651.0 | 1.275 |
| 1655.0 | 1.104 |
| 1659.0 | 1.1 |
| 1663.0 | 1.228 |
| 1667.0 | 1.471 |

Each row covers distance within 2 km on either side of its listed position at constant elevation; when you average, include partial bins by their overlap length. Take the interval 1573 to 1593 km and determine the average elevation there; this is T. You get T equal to 1.92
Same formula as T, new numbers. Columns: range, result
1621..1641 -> 1.92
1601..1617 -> 2.02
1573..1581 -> 1.88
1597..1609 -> 2.1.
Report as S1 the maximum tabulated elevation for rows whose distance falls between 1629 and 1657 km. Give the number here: 2.036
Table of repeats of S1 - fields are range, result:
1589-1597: 1.887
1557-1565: 2.002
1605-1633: 2.101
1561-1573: 2.026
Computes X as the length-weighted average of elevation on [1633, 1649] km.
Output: 1.85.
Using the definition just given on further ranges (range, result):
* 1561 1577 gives 1.95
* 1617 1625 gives 1.86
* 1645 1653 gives 1.39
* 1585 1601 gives 1.95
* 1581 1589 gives 1.98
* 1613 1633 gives 1.87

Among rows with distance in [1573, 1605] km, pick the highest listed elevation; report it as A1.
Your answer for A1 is 2.168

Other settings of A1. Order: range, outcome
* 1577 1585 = 1.961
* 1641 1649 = 1.834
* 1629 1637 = 2.019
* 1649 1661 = 1.275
